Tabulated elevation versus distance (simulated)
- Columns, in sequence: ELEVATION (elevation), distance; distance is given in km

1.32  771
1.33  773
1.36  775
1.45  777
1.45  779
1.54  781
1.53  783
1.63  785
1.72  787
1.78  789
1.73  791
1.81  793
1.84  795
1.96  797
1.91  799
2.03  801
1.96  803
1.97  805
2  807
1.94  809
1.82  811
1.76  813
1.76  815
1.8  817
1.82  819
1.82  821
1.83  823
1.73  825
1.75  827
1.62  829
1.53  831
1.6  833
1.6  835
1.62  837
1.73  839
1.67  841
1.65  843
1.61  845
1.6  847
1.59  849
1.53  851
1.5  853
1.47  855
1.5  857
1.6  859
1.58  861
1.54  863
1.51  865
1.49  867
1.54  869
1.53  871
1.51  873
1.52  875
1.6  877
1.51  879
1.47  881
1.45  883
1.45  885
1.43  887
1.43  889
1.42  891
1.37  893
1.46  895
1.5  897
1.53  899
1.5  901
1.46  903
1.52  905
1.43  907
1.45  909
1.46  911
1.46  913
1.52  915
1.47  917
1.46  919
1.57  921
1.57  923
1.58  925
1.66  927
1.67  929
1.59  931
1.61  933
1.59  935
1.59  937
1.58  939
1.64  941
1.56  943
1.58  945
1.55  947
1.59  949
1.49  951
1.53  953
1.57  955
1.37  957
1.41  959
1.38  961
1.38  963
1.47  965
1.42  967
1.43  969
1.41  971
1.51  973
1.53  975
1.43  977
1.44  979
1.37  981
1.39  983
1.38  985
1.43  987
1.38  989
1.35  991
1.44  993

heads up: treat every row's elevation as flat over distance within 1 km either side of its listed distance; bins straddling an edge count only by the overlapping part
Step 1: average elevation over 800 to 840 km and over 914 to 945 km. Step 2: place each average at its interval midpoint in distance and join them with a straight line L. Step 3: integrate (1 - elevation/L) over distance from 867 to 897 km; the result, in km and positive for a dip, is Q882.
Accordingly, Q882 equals 3.4 km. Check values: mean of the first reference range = 1.78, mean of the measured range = 1.48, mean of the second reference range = 1.58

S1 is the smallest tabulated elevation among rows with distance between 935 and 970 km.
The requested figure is 1.37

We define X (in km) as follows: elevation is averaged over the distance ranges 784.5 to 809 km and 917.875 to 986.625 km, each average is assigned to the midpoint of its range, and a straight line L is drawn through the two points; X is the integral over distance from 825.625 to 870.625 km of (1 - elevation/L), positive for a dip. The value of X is 4.29 km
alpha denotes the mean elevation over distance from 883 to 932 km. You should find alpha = 1.5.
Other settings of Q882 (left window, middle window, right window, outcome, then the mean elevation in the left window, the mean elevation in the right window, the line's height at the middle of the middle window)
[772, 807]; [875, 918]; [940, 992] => 2.4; 1.71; 1.46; 1.56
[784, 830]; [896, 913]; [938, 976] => 1.4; 1.83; 1.49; 1.61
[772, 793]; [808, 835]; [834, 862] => -2.9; 1.56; 1.59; 1.58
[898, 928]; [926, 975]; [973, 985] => -1.9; 1.51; 1.43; 1.47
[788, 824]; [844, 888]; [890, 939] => 3.9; 1.86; 1.52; 1.67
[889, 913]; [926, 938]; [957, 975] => -1.4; 1.46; 1.43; 1.45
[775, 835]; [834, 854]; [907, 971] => 0.9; 1.75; 1.52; 1.68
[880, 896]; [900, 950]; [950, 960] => -3.1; 1.44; 1.47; 1.46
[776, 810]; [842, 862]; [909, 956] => 1.5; 1.78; 1.56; 1.69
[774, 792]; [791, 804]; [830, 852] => -2.6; 1.58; 1.61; 1.59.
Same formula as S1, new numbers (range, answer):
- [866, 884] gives 1.45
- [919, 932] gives 1.46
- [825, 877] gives 1.47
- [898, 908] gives 1.43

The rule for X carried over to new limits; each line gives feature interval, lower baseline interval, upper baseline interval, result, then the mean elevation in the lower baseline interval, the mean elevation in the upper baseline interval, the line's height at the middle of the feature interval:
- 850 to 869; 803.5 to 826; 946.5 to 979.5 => 2.2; 1.84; 1.46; 1.73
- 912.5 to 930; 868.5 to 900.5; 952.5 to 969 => -1.1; 1.48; 1.44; 1.46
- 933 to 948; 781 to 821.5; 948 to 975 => -0.8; 1.82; 1.46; 1.51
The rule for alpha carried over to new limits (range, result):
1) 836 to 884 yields 1.55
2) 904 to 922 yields 1.48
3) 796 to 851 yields 1.76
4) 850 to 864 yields 1.53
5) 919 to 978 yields 1.53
